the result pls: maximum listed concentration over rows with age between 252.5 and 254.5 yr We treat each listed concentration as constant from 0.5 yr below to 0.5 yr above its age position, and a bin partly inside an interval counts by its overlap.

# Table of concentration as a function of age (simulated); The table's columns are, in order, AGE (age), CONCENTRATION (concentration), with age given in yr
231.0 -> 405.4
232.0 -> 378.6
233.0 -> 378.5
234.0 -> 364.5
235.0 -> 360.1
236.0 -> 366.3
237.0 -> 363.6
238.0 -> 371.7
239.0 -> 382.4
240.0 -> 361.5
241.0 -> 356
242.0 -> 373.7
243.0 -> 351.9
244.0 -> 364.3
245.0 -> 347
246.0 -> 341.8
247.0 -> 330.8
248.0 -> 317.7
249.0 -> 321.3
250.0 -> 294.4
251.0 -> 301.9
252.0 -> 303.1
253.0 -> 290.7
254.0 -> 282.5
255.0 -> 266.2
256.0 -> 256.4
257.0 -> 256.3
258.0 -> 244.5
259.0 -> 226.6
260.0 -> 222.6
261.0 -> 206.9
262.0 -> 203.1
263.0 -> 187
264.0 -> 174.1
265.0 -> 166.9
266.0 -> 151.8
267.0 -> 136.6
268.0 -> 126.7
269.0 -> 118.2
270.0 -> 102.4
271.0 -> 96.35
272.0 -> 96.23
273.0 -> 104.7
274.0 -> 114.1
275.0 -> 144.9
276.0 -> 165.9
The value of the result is 290.7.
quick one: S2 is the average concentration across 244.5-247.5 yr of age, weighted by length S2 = 340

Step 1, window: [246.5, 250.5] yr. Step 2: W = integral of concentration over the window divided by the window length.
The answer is 316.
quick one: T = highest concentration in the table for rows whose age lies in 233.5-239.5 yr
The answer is 382.4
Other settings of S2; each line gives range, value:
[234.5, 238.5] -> 365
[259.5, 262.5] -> 211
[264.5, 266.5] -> 159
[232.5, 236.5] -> 367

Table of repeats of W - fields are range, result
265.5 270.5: 127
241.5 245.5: 359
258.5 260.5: 225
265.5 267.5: 144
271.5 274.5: 105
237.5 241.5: 368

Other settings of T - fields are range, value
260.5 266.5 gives 206.9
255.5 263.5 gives 256.4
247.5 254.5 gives 321.3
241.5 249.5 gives 373.7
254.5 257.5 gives 266.2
